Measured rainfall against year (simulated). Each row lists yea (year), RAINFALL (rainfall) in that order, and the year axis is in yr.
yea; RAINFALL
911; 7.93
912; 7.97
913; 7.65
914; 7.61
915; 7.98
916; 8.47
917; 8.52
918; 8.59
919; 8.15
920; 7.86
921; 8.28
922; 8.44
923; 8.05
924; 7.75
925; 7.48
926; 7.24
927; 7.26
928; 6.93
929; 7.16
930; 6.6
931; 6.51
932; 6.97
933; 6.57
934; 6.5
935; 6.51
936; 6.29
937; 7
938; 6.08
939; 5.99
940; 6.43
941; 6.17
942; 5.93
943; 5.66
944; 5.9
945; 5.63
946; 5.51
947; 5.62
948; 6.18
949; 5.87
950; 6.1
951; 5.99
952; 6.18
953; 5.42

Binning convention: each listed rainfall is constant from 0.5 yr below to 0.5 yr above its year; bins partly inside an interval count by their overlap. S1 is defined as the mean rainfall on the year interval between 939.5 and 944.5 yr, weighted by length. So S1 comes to 6.02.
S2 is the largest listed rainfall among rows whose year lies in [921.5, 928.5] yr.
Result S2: 8.44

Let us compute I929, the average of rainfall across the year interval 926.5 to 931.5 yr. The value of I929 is 6.89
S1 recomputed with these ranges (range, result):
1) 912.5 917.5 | 8.05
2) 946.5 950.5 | 5.94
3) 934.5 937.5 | 6.6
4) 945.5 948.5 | 5.77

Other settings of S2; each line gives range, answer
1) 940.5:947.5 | 6.17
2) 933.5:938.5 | 7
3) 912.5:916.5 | 8.47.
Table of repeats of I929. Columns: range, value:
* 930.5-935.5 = 6.61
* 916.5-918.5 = 8.55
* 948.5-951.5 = 5.99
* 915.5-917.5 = 8.5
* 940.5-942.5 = 6.05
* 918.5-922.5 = 8.18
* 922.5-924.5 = 7.9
